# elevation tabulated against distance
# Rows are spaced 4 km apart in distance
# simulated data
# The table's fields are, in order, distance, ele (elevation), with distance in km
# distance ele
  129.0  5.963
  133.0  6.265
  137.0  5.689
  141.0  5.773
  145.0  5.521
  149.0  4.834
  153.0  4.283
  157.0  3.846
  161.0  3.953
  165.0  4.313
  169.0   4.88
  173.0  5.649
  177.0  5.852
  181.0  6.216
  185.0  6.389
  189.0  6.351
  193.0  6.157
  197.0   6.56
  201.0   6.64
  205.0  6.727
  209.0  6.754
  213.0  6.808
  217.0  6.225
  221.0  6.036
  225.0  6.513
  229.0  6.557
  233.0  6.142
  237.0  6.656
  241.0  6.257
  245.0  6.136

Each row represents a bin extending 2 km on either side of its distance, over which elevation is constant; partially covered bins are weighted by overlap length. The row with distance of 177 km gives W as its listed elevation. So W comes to 5.852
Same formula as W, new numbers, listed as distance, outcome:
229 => 6.557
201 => 6.64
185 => 6.389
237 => 6.656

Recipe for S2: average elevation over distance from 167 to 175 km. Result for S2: 5.26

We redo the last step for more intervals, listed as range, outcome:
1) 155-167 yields 4.04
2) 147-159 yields 4.32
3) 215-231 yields 6.33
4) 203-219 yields 6.63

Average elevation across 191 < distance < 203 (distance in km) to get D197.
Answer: 6.45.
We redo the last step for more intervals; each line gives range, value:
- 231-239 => 6.4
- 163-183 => 5.38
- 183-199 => 6.36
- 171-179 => 5.75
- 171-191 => 6.09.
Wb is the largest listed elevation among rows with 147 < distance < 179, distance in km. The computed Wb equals 5.852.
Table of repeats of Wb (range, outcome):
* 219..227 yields 6.513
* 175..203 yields 6.64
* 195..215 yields 6.808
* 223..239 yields 6.656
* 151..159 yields 4.283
